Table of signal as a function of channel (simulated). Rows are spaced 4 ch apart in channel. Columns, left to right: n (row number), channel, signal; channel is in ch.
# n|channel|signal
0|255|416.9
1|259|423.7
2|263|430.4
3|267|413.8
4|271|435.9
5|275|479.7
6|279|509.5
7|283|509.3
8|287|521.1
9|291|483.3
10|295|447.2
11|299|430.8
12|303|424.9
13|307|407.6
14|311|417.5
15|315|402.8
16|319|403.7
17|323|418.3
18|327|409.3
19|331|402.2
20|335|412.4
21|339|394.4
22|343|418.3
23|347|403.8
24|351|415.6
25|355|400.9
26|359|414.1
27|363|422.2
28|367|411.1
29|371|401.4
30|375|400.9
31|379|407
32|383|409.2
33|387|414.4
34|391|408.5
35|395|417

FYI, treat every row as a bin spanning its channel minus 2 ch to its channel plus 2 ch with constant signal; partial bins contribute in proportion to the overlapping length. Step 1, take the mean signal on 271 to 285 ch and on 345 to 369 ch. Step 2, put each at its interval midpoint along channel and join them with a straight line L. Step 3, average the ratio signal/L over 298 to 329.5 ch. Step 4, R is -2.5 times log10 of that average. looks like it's 0.10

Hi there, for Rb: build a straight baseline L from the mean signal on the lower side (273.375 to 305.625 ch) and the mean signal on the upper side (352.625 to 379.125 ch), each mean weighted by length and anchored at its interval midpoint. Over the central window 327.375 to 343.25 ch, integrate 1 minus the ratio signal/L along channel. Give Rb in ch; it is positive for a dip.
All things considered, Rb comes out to 1.1 ch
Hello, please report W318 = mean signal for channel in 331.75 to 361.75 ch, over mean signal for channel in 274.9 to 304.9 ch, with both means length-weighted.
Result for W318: 0.86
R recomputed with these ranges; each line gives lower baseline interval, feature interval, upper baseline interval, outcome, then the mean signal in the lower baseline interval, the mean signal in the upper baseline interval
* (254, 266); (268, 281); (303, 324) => -0.12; 423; 411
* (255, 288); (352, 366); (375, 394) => 0.02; 461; 409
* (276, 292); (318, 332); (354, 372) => 0.12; 506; 411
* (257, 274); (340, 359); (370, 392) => 0.01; 429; 407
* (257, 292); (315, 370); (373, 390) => 0.05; 467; 408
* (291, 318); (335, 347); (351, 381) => 0.02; 426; 409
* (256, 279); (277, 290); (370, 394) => -0.17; 442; 408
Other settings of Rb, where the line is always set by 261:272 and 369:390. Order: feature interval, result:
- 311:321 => 0.3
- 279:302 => -3.1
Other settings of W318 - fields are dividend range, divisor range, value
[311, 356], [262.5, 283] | 0.89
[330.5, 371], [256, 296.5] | 0.88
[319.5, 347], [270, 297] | 0.84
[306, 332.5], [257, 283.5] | 0.90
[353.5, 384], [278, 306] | 0.87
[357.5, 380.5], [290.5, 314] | 0.95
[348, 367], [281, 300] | 0.86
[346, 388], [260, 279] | 0.92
